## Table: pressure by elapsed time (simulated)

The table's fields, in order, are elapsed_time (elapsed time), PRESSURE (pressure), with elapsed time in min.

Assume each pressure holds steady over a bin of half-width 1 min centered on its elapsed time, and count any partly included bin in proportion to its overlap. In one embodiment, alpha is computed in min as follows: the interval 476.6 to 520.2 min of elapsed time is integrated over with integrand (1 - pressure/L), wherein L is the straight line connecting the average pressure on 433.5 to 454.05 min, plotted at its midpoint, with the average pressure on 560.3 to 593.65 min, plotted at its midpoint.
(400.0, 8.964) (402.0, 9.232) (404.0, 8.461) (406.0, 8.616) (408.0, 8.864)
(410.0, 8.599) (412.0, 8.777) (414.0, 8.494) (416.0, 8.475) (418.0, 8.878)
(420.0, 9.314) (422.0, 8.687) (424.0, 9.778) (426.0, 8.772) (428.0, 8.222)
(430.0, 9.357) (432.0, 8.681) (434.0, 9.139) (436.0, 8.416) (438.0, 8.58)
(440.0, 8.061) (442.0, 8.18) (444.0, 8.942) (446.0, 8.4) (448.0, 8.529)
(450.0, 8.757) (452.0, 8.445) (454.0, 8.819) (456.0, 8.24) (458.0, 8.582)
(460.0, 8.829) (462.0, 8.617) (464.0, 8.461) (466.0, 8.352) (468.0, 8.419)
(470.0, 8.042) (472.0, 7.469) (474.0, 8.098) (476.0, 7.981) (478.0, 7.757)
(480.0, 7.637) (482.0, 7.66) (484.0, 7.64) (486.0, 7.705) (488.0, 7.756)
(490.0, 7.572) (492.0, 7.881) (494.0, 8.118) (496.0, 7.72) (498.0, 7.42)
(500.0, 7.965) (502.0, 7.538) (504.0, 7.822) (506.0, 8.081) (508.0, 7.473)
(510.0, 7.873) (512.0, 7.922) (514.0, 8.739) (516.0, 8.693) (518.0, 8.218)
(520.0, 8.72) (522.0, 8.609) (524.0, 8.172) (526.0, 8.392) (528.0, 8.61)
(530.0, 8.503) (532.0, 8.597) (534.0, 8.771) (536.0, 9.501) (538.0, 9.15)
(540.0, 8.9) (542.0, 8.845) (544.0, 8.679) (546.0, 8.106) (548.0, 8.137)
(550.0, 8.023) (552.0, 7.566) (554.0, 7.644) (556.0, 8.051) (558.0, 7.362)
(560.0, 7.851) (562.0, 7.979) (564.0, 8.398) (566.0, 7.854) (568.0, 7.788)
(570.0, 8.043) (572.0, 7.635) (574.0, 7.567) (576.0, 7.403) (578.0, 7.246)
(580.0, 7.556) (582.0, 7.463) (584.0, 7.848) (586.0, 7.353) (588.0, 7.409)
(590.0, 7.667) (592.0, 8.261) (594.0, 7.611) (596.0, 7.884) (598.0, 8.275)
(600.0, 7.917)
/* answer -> 1.7 min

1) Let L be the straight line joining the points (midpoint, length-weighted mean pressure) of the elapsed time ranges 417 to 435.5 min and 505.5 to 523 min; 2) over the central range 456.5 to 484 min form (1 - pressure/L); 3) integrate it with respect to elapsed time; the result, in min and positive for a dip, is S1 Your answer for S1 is 1.6 min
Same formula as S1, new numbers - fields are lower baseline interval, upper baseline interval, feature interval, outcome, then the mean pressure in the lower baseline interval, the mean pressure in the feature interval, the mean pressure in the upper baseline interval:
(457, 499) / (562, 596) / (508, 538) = -2.47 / 7.99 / 8.51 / 7.71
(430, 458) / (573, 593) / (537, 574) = -1.51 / 8.58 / 8.1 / 7.58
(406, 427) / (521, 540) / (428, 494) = 3.90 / 8.85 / 8.28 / 8.71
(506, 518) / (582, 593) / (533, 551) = -1.62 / 8.14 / 8.68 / 7.69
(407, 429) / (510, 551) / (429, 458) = 0.46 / 8.81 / 8.61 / 8.55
